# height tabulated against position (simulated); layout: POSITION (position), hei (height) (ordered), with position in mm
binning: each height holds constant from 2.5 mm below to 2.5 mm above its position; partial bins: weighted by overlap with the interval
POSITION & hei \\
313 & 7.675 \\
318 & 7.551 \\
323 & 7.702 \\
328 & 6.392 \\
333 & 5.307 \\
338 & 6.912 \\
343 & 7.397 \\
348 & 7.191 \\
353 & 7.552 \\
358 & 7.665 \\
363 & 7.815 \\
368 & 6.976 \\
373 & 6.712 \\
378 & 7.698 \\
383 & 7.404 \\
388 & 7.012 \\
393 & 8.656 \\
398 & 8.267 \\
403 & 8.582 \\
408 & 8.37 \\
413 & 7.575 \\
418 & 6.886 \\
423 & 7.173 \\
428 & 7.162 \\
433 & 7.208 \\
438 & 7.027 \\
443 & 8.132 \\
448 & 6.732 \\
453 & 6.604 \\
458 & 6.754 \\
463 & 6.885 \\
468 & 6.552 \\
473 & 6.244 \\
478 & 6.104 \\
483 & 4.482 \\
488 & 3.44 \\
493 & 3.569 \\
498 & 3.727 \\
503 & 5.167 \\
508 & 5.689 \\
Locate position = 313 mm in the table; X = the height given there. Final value 7.675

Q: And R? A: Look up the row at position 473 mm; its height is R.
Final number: 6.244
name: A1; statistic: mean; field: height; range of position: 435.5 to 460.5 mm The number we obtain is 7.05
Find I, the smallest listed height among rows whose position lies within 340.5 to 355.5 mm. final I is 7.191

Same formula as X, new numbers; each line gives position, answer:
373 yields 6.712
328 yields 6.392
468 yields 6.552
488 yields 3.44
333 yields 5.307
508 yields 5.689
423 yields 7.173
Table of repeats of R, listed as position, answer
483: 4.482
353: 7.552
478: 6.104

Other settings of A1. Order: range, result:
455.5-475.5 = 6.61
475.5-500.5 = 4.26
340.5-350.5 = 7.29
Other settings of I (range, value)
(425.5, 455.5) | 6.604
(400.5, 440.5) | 6.886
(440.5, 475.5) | 6.244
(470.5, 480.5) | 6.104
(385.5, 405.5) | 7.012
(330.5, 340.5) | 5.307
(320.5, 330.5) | 6.392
